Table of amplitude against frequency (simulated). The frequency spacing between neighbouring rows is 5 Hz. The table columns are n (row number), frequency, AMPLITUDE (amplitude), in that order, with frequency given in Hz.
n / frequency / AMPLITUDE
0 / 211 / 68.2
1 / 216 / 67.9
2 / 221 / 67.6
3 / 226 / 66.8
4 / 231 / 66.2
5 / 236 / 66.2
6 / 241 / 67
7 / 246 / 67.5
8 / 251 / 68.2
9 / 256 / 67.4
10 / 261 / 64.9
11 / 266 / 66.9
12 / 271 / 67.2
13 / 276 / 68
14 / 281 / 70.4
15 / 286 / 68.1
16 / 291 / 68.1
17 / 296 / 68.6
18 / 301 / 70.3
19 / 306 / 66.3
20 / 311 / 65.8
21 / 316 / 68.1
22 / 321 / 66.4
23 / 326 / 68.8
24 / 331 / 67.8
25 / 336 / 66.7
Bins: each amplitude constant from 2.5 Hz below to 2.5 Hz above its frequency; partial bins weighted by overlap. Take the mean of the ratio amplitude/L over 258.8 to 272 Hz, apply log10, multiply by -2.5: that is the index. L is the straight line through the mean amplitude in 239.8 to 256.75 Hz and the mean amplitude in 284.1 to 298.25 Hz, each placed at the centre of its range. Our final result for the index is 0.03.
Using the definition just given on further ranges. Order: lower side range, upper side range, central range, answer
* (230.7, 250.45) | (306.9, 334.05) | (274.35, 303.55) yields -0.03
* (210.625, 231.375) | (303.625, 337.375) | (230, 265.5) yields 0.01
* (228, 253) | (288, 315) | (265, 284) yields -0.01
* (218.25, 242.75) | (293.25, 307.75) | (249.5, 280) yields 0.01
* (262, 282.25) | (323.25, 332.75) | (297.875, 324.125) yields 0.01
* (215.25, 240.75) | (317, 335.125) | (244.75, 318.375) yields -0.01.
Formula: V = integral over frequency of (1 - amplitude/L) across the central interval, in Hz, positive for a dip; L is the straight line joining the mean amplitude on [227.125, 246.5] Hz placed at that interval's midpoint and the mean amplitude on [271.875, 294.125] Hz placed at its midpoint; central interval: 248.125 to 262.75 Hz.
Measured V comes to 0.1 Hz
